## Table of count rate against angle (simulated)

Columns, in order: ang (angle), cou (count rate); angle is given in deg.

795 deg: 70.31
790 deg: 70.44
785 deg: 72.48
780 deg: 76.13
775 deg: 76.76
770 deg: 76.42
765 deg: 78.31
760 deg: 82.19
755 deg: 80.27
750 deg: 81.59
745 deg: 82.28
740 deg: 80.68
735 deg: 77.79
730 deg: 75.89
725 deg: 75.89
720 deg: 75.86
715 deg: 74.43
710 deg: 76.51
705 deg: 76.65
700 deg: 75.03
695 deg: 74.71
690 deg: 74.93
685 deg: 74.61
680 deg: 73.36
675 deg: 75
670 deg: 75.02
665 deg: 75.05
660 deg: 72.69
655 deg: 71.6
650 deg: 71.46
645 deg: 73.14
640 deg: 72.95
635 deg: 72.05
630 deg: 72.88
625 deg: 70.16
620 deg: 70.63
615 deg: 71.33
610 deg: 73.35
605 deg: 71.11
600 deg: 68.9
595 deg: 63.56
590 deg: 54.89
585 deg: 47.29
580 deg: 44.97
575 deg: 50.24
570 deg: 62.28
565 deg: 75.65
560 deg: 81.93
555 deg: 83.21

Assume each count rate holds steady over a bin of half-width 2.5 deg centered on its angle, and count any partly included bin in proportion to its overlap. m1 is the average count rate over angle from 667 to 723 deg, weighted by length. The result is 75.1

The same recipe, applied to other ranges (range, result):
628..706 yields 73.8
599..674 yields 72.3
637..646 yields 73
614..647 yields 71.9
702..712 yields 76.5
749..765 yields 80.9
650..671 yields 73.2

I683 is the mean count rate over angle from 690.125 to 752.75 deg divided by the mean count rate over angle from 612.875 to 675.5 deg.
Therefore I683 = 1.06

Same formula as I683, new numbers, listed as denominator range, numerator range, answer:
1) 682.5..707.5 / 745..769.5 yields 1.07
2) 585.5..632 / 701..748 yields 1.14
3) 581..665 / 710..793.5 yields 1.13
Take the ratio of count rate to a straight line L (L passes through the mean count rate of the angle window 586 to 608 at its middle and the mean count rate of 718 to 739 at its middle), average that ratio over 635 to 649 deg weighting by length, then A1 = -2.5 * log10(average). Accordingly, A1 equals -0.07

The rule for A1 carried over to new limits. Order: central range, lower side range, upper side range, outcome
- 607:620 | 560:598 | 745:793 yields -0.159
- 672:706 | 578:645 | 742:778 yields -0.024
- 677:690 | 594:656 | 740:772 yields 0.015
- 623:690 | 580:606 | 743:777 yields -0.098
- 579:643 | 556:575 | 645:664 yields 0.086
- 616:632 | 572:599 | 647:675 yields -0.124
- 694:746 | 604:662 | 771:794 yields -0.054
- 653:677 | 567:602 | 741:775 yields -0.104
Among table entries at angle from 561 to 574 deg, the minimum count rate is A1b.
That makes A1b 62.28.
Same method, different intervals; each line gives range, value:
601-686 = 70.16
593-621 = 63.56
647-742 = 71.46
